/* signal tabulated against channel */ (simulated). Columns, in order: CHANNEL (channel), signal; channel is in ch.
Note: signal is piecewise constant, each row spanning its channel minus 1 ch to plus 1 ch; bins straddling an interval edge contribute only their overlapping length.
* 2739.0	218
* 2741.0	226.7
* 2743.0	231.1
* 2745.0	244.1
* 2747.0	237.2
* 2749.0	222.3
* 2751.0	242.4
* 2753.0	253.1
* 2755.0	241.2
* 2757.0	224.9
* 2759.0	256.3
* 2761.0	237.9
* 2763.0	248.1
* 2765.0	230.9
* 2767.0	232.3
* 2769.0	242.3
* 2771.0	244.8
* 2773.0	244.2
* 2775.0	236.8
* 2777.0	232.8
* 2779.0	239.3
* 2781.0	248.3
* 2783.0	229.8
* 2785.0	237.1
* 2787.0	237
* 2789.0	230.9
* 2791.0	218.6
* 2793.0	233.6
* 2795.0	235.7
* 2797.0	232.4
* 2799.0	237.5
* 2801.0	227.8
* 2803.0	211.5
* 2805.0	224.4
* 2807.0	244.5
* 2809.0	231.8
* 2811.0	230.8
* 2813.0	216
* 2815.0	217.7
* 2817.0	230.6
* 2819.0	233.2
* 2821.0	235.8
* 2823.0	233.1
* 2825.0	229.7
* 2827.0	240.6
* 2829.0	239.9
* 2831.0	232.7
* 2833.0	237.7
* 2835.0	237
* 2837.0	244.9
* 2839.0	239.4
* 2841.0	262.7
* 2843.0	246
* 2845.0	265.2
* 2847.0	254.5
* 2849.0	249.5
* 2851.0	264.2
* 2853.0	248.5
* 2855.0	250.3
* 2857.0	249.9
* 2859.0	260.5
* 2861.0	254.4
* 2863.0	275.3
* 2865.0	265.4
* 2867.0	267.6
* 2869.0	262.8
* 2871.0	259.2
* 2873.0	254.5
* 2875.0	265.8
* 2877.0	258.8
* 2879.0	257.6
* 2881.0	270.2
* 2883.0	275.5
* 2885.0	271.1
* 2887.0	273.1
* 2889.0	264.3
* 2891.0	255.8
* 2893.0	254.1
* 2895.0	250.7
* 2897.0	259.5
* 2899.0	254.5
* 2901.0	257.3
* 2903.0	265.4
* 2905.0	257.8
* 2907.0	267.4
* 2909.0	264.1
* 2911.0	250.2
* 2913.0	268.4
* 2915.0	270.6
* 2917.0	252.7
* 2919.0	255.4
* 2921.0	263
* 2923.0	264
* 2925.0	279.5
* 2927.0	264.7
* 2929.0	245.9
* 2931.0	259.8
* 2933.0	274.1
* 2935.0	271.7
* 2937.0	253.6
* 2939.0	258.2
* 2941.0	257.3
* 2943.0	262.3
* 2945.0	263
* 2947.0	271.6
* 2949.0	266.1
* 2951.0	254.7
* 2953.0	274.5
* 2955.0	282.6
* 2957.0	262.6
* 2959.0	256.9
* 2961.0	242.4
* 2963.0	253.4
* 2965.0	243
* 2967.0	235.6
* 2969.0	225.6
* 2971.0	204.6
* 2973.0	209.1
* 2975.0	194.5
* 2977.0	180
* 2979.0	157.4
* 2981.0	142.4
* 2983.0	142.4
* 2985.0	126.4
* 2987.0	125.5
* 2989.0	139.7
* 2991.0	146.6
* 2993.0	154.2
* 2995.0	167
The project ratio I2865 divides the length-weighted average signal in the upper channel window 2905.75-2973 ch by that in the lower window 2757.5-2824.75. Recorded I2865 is 1.10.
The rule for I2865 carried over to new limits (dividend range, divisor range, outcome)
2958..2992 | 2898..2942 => 0.73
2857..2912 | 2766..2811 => 1.12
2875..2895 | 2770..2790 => 1.11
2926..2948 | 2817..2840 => 1.11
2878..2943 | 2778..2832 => 1.13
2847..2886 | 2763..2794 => 1.10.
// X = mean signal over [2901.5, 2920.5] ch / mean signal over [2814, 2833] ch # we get 1.1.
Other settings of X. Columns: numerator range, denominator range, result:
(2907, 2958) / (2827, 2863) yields 1.06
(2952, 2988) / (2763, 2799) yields 0.88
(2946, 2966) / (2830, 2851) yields 1.05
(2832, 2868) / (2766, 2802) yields 1.08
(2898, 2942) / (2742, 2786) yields 1.09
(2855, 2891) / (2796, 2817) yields 1.16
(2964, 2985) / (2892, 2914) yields 0.73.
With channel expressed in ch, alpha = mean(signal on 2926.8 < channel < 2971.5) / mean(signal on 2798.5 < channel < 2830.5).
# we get 1.1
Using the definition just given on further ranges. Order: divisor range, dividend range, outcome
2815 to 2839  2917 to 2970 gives 1.10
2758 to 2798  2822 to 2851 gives 1.03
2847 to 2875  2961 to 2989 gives 0.73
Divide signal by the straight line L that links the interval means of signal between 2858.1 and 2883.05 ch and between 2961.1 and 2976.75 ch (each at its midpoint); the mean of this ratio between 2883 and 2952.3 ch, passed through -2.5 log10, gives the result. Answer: -0.08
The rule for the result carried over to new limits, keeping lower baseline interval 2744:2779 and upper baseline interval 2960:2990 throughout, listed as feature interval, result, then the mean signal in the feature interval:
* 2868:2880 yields -0.22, 260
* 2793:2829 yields -0.01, 231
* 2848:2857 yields -0.16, 253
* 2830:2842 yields -0.10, 242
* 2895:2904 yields -0.24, 258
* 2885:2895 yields -0.25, 262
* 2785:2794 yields 0.01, 231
